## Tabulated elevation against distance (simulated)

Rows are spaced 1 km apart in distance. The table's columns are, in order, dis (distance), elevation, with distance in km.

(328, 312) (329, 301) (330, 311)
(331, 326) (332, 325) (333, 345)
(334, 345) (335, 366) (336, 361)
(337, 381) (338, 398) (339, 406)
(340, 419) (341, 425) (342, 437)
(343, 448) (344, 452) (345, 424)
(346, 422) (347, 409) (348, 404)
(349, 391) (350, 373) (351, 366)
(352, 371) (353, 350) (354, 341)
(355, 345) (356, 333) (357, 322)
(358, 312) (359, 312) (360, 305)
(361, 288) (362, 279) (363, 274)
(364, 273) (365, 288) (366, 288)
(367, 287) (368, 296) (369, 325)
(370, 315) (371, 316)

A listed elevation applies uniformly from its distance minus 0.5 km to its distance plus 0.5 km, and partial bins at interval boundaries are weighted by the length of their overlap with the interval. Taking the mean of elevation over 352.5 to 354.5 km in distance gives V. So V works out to 346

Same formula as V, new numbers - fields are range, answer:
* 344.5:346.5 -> 423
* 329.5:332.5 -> 321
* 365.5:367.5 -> 288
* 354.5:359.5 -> 325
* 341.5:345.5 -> 440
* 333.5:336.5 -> 357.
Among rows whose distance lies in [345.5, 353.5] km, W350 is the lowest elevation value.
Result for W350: 350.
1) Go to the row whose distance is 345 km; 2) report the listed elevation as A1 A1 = 424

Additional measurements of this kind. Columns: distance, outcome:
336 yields 361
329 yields 301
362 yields 279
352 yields 371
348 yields 404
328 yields 312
